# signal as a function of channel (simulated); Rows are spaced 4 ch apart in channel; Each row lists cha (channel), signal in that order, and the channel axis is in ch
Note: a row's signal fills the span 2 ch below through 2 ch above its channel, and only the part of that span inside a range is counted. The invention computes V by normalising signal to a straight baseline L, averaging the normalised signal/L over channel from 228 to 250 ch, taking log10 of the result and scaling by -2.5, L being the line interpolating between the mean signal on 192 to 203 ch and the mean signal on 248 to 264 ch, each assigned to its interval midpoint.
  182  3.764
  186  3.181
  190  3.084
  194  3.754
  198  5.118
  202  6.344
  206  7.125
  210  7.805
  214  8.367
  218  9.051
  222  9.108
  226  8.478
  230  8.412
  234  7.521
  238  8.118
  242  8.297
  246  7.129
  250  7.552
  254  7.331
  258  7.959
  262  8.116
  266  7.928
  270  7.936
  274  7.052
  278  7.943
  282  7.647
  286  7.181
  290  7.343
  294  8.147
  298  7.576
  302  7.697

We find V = -0.140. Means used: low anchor 4.96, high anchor 7.74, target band 7.86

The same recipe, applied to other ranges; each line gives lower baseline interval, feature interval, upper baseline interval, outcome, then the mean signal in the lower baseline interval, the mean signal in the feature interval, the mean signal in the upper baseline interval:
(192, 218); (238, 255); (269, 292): -0.08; 6.62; 7.66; 7.5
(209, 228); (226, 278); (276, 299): 0.04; 8.6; 7.81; 7.64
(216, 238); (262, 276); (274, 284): 0.01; 8.48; 7.71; 7.65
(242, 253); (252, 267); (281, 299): -0.04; 7.51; 7.83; 7.58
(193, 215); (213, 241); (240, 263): -0.19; 6.45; 8.43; 7.71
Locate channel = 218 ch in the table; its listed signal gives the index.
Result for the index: 9.051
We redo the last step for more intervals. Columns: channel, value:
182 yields 3.764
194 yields 3.754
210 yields 7.805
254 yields 7.331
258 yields 7.959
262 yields 8.116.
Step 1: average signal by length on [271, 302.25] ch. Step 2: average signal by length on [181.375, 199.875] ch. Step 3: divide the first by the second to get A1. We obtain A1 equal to 2.01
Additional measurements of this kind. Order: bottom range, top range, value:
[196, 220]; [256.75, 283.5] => 1.07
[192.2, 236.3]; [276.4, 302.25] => 1.03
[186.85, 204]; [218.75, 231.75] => 1.94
